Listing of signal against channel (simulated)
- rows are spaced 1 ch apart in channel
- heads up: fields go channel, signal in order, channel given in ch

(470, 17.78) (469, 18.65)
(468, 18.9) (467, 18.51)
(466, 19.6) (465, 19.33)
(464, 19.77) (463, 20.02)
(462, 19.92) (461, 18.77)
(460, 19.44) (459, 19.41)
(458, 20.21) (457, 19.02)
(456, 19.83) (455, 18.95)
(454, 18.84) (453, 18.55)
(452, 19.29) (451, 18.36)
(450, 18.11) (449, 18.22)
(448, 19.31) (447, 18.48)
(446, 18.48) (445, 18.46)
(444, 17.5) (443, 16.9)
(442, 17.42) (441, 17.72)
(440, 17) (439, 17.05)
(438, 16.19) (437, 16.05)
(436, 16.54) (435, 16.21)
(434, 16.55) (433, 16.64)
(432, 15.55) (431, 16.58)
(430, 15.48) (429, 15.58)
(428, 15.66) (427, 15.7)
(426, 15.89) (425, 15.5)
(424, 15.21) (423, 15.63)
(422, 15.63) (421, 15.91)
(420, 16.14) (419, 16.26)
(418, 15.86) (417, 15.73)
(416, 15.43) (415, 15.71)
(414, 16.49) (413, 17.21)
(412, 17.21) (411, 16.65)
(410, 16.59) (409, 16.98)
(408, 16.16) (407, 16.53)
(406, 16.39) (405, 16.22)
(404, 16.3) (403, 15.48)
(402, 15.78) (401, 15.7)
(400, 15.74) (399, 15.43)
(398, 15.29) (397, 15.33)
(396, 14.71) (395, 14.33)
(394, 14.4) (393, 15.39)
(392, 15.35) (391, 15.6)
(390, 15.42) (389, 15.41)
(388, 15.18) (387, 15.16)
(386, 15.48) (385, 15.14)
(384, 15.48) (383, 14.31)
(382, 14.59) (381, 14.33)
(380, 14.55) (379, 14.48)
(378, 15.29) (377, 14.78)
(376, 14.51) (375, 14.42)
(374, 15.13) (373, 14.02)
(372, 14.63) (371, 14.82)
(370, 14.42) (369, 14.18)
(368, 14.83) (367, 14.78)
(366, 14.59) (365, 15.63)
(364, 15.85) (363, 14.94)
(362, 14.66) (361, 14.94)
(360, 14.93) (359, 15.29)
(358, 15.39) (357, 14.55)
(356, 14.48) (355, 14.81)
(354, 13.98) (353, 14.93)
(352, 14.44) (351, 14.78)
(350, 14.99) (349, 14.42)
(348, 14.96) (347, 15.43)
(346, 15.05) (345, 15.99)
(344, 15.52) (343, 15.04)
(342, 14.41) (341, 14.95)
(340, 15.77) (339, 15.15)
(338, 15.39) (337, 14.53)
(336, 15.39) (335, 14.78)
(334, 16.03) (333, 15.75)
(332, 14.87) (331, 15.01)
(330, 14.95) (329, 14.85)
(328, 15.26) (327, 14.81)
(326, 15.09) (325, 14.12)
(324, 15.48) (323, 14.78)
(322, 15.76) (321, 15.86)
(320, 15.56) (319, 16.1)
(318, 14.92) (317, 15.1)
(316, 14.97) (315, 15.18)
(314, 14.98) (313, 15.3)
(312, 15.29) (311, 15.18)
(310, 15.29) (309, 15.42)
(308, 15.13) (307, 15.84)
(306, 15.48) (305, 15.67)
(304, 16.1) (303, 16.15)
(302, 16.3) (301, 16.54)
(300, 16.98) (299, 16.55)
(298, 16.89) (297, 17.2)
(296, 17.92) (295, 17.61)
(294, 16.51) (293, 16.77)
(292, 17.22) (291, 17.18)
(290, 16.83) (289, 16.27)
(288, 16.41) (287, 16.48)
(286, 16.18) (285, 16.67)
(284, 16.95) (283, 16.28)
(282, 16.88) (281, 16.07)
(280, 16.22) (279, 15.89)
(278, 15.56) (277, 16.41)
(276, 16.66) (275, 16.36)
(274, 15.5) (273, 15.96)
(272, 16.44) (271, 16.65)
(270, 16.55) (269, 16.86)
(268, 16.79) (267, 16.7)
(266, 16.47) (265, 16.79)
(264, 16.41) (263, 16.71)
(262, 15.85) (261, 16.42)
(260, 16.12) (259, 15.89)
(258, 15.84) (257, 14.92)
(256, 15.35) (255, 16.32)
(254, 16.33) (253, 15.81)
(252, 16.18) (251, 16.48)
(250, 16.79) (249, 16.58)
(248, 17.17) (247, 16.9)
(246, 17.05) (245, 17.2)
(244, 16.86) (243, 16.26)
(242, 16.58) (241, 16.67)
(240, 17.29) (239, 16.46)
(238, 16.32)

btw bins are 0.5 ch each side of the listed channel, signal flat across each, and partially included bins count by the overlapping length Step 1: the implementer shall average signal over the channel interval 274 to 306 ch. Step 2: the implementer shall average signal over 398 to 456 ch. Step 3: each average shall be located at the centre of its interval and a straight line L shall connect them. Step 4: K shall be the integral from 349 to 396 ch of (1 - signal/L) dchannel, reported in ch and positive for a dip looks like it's 5.0 ch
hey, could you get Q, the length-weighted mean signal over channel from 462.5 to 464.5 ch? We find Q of 19.9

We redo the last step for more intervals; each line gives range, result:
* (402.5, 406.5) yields 16.1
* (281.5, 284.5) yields 16.7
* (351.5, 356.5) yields 14.5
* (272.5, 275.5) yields 15.9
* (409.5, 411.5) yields 16.6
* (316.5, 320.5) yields 15.4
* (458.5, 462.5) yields 19.4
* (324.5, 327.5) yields 14.7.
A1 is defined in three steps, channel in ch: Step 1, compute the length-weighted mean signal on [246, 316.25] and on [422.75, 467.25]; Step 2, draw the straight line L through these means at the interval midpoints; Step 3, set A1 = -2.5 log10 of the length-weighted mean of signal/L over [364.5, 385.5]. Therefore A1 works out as 0.16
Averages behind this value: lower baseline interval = 16.3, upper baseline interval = 17.7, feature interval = 14.7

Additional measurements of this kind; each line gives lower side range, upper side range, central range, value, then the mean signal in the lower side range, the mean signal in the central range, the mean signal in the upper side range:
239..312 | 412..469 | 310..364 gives 0.12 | 16.4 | 15.1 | 17.4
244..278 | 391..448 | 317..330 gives 0.08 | 16.4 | 15.2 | 16.2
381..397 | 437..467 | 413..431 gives 0.07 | 15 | 15.8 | 18.6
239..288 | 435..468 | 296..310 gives 0.04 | 16.4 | 16.2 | 18.4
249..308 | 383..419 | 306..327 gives 0.06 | 16.4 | 15.3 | 15.7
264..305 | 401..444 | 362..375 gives 0.11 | 16.6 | 14.8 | 16.2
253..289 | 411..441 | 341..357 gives 0.09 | 16.3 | 14.9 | 16.1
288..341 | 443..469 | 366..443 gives 0.14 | 15.7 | 15.6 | 19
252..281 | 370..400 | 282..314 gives -0.03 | 16.2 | 16.3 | 14.9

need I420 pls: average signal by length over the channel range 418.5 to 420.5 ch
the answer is 16.2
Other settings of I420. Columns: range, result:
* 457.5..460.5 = 19.7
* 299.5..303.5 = 16.5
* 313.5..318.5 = 15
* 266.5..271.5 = 16.7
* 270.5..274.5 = 16.1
